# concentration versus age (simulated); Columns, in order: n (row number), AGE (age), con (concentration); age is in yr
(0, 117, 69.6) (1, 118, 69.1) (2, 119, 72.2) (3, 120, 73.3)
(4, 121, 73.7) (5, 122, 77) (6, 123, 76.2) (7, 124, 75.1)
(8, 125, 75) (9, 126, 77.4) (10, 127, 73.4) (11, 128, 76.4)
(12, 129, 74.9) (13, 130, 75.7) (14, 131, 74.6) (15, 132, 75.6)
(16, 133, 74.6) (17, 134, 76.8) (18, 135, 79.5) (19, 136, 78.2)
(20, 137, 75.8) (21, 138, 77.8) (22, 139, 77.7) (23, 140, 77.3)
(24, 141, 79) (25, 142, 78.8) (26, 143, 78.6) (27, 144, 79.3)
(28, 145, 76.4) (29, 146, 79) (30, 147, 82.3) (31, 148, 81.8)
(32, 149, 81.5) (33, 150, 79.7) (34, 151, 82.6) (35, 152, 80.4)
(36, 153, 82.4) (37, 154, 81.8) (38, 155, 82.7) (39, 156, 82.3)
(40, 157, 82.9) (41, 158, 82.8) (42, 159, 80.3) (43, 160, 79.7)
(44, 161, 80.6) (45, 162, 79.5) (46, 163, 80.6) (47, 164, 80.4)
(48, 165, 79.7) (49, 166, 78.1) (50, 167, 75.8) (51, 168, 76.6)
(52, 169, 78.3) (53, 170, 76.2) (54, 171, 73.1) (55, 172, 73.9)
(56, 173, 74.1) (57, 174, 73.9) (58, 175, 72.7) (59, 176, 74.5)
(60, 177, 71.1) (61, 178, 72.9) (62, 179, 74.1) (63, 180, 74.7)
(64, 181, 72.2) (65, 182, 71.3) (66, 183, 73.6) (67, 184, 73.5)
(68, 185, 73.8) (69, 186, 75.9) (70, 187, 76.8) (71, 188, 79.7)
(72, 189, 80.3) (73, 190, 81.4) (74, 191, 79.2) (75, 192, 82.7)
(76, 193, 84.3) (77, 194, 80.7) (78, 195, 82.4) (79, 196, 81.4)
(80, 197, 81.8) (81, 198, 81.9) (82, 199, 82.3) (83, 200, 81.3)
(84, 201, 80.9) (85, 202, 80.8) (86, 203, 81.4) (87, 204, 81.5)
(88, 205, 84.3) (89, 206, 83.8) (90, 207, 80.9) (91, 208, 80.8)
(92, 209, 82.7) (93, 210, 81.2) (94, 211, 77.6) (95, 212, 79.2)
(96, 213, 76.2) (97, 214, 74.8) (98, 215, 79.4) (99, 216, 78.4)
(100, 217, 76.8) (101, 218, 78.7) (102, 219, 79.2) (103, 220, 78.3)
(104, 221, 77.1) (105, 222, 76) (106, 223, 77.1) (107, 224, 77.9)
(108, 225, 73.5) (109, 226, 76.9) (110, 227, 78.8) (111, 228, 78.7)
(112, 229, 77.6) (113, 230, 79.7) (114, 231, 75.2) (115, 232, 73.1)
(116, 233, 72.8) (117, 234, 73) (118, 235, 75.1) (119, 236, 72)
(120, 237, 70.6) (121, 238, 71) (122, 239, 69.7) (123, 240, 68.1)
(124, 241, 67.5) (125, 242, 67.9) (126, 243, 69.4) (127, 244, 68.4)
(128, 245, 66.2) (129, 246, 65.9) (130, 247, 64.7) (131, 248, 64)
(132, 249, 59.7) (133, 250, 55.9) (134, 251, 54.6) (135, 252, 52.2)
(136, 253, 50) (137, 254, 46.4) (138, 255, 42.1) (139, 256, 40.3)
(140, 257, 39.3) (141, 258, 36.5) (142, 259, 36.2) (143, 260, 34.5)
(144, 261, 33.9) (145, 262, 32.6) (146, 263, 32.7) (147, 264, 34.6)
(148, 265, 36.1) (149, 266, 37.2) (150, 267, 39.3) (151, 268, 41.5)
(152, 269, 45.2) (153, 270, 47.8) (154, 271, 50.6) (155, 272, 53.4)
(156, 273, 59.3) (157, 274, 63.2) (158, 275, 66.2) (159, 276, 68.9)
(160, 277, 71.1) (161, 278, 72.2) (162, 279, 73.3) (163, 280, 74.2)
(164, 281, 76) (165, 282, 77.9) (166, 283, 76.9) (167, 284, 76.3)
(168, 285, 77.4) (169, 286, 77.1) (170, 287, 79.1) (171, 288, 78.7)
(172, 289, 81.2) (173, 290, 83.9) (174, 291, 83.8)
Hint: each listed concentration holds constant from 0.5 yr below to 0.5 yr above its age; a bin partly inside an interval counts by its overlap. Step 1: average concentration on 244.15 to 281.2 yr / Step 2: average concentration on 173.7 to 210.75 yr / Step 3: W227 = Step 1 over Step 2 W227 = 0.66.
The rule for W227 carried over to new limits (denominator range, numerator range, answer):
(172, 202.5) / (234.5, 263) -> 0.72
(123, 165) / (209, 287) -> 0.82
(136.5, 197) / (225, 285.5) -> 0.77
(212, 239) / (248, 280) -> 0.65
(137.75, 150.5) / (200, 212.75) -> 1.02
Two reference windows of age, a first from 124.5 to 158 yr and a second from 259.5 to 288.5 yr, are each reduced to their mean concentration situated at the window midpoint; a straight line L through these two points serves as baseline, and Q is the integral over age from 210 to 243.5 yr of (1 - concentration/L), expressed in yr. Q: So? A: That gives -5.0 yr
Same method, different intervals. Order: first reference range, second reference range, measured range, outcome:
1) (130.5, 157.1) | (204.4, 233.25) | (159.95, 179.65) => 0.66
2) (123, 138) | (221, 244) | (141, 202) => -2.86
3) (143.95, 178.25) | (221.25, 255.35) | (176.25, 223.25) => -3.42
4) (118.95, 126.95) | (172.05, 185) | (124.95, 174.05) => -2.78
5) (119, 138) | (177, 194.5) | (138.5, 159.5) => -1.21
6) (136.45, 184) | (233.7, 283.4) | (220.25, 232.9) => -2.60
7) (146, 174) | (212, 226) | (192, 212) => -0.96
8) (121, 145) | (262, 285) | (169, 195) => -2.23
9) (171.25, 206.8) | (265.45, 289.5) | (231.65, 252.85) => 1.17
